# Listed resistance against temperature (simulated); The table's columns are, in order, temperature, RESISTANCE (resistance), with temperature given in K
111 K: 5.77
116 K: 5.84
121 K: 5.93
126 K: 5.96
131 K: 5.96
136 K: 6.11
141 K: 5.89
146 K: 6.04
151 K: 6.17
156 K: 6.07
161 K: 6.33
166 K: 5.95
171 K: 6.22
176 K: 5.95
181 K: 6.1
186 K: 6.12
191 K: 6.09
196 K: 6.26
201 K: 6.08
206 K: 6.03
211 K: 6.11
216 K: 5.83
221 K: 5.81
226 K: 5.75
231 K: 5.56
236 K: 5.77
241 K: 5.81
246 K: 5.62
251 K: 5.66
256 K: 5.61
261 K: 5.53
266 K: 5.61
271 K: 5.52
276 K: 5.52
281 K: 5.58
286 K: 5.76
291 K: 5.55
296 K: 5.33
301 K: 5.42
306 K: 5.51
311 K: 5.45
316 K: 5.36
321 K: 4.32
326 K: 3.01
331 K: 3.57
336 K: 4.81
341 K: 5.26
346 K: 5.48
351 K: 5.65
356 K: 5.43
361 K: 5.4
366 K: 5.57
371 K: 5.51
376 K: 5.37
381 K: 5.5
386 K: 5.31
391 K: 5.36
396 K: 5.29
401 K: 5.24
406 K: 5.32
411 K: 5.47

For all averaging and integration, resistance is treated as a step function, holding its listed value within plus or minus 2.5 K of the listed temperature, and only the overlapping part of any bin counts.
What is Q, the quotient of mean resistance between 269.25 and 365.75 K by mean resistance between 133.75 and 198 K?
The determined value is 0.8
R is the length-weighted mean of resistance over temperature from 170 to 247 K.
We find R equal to 5.95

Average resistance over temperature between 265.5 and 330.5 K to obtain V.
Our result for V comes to 5.16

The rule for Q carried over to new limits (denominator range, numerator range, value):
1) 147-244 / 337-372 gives 0.91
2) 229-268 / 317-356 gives 0.83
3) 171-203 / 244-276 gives 0.91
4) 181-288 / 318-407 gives 0.88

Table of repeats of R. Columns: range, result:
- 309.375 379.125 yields 5.01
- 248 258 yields 5.64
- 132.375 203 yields 6.1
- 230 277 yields 5.63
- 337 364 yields 5.41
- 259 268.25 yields 5.57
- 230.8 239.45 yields 5.71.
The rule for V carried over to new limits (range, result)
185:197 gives 6.15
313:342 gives 4.36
